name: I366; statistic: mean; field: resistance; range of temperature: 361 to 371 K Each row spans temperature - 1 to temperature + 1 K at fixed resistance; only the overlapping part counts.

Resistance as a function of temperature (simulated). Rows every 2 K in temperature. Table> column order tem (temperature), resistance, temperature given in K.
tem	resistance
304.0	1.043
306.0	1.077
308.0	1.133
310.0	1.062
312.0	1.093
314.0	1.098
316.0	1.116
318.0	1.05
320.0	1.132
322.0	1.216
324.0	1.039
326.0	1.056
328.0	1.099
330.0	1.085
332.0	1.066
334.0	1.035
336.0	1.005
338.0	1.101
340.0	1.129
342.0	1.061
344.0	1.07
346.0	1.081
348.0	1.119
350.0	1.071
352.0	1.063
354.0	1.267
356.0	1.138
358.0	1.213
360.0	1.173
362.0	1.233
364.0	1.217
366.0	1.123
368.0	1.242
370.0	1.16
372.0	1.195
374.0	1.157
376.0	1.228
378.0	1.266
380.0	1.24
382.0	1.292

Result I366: 1.19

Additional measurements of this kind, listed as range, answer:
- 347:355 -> 1.13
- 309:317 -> 1.09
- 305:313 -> 1.09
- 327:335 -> 1.07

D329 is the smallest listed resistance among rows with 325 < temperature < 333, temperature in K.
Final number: 1.056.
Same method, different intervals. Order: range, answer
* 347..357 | 1.063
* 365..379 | 1.123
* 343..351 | 1.07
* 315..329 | 1.039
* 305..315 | 1.062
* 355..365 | 1.138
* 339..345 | 1.061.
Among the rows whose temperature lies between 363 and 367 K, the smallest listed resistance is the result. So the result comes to 1.123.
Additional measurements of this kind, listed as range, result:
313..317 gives 1.098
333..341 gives 1.005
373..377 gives 1.157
